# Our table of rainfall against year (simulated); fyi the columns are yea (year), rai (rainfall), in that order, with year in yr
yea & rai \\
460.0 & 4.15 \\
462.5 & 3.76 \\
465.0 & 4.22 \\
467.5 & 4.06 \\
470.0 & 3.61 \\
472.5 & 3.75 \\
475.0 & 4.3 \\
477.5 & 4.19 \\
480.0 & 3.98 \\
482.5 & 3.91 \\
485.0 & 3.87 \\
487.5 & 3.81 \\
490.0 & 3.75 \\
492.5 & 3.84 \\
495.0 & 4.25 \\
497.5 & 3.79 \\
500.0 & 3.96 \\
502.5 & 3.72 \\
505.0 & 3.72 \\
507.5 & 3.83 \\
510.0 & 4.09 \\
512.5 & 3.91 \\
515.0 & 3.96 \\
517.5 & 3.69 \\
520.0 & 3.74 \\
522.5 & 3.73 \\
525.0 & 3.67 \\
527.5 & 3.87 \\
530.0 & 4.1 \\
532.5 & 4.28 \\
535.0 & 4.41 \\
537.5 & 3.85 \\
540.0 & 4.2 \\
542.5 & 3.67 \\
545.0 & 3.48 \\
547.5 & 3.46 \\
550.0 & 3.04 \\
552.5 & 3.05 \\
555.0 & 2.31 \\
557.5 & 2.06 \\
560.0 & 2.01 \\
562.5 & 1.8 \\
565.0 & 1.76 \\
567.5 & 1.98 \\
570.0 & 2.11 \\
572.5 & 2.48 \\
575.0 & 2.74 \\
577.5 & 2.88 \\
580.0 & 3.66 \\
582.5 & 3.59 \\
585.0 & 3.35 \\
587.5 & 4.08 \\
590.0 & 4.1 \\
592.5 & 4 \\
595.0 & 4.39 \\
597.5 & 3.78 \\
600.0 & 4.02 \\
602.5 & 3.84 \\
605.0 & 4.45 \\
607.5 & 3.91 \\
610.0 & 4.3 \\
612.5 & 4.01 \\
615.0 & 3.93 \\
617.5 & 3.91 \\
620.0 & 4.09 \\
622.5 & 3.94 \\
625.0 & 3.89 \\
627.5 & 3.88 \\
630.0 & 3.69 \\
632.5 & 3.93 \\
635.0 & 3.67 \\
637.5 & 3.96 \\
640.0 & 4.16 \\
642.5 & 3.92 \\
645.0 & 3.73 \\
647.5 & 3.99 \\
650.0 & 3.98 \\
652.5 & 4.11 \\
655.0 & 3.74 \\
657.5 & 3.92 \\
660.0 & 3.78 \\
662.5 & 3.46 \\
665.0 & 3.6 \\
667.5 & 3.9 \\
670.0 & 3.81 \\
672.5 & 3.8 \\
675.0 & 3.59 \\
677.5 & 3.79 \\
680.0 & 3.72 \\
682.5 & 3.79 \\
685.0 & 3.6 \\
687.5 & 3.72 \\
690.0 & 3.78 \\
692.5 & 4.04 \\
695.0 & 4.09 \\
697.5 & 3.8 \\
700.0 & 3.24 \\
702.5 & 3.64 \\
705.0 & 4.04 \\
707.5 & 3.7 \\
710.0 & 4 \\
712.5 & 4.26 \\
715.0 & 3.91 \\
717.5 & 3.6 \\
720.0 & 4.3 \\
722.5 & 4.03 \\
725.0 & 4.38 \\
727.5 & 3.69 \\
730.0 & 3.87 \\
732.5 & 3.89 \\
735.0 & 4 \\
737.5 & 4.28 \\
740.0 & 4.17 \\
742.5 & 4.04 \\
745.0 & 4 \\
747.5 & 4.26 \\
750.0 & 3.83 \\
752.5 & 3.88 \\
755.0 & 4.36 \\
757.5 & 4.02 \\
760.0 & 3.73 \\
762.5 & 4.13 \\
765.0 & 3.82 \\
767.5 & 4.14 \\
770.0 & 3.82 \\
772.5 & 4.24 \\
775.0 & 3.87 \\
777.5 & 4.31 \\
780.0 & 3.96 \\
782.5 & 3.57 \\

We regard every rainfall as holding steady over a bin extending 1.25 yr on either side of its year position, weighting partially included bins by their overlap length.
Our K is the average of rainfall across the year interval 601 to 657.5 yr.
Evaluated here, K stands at 3.96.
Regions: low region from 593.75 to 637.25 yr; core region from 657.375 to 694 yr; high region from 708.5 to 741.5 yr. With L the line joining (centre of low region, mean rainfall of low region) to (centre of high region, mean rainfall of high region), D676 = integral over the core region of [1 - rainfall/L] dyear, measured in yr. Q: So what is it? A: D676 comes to 2.3 yr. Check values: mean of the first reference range 3.98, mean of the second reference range 4.03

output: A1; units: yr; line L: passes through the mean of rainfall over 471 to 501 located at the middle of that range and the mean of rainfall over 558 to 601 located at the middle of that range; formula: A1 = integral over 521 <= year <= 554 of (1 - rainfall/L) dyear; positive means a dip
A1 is -2.6 yr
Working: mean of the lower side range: 3.95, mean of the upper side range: 3.08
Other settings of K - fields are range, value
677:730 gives 3.86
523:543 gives 4.01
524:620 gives 3.44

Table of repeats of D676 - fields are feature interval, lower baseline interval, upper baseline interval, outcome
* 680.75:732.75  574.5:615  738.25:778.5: 1.4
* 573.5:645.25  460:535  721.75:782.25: 2.1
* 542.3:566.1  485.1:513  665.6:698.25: 7.6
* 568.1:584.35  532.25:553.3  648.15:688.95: 3.6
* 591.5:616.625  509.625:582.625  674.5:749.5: -4.3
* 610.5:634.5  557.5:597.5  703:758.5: -4.6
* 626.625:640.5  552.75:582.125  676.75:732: -3.4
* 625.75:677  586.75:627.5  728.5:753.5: 2.5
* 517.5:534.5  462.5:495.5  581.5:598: 0.1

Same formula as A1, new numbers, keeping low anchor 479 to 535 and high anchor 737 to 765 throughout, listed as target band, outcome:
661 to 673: 0.86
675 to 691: 1.13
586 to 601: -0.38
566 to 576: 4.15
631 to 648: 0.33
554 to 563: 4.28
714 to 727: 0.01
